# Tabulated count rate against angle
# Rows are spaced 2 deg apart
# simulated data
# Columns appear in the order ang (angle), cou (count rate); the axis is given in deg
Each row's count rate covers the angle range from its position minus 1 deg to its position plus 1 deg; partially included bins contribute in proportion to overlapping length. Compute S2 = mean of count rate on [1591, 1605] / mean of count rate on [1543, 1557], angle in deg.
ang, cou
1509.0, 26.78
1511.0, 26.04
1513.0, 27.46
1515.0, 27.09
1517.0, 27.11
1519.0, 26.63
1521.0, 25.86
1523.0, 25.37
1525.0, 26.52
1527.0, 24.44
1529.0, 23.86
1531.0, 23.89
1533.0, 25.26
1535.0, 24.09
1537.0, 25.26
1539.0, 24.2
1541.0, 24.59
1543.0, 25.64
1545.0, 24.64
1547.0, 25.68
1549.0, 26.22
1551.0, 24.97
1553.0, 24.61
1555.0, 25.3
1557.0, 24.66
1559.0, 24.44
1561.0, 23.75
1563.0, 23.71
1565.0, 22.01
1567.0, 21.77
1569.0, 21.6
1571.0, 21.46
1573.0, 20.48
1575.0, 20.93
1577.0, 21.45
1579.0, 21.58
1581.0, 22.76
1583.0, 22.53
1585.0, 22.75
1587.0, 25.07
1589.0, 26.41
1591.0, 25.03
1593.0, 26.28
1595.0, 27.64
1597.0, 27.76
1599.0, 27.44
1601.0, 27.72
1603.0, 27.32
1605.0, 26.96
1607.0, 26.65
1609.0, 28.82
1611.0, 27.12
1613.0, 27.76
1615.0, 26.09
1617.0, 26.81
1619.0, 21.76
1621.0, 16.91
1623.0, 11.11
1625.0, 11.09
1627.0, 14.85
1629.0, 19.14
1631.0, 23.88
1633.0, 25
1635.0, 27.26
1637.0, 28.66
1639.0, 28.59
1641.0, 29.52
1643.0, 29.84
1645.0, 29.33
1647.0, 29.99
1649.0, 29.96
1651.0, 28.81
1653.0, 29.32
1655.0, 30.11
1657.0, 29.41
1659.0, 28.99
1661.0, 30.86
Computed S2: 1.08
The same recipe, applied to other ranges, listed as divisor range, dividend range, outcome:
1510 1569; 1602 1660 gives 1.02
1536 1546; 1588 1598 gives 1.07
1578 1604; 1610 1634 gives 0.82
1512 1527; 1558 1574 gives 0.85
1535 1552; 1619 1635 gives 0.73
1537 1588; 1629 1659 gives 1.20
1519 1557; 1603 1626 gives 0.92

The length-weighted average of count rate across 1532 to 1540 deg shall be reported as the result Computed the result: 24.7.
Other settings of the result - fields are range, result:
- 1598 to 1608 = 27.2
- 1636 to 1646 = 29.2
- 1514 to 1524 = 26.4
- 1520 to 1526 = 25.9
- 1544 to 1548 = 25.2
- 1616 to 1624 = 19.1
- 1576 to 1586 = 22.2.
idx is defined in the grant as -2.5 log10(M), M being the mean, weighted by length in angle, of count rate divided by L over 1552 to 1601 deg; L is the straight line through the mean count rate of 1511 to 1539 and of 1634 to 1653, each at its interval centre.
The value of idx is 0.14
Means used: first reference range 25.6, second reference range 29.1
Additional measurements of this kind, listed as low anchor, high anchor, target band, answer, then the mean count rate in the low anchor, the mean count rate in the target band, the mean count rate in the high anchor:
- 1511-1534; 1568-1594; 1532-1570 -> 0.00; 25.8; 24.3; 22.9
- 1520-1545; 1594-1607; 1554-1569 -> 0.11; 24.9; 23.5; 27.4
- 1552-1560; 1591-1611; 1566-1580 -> 0.20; 24.8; 21.3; 27.3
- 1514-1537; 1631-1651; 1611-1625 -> 0.29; 25.5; 21.4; 28.4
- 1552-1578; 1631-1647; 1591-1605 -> -0.08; 22.8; 27.2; 28.1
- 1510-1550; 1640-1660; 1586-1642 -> 0.15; 25.5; 24.6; 29.5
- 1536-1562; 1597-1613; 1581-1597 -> 0.07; 24.9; 25.1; 27.5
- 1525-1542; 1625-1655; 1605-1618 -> -0.05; 24.6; 27.2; 26.3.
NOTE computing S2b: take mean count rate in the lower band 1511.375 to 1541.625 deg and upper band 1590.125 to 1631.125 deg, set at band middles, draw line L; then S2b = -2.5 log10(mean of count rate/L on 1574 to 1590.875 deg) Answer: 0.06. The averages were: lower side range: 25.5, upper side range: 23.7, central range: 23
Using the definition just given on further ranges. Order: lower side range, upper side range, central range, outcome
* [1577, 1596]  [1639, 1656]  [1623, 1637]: 0.36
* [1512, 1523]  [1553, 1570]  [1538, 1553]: -0.02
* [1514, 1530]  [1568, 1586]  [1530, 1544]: 0.00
